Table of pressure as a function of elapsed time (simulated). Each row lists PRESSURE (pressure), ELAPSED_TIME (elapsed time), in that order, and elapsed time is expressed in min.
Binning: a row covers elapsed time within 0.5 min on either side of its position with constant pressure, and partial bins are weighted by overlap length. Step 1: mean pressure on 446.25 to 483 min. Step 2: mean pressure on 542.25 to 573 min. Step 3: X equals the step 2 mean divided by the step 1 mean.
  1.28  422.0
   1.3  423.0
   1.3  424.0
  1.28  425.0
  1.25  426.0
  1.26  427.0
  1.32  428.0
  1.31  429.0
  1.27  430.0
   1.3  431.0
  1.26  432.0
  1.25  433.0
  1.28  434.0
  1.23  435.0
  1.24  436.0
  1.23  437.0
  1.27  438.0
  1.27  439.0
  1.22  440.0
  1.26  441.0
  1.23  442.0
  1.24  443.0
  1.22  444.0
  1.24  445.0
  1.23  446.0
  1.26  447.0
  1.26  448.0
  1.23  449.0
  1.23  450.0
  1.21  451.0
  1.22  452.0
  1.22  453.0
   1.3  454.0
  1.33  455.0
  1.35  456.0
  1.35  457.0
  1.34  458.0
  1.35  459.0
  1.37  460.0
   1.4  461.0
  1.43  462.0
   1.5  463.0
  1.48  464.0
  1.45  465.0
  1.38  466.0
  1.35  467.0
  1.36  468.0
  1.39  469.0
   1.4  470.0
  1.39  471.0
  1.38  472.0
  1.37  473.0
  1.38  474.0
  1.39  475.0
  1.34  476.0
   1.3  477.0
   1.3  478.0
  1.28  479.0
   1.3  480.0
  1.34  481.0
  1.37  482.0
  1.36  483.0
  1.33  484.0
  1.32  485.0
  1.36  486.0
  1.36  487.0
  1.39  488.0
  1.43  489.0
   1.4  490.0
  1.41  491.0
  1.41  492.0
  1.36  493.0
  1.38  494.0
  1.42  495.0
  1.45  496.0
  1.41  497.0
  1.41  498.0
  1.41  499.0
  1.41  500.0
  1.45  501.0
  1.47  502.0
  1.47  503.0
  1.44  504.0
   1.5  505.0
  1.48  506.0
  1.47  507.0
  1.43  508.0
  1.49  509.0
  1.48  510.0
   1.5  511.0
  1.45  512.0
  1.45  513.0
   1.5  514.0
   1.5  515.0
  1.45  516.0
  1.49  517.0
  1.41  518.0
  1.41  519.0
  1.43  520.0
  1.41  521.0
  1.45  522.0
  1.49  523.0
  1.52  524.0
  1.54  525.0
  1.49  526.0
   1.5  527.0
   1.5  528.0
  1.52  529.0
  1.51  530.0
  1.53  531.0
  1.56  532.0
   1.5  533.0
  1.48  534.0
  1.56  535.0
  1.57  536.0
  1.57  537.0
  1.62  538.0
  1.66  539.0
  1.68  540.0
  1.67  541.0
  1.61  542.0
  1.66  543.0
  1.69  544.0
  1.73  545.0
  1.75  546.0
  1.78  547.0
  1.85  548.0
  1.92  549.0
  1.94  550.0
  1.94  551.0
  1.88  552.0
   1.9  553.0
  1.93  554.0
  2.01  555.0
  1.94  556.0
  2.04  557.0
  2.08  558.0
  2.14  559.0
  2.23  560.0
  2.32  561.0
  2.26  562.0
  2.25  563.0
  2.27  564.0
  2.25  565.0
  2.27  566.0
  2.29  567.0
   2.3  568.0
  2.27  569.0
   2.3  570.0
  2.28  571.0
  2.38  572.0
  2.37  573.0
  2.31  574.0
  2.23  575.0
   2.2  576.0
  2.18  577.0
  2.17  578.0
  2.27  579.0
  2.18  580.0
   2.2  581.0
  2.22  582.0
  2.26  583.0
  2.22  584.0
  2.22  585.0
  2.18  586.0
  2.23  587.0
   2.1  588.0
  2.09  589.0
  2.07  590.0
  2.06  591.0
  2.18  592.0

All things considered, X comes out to 1.54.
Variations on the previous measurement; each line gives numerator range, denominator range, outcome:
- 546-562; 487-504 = 1.41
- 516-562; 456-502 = 1.23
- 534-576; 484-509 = 1.40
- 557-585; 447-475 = 1.66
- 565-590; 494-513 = 1.54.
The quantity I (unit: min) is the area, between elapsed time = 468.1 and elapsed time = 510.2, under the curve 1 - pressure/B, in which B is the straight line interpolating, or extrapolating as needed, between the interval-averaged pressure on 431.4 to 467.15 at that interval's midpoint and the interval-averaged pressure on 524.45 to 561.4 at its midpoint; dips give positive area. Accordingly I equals 2.6 min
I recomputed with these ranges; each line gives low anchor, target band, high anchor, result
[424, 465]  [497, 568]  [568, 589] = 8.76 min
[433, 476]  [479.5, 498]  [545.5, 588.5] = 2.23 min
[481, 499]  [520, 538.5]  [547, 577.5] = 2.91 min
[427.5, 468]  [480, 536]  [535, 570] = 7.49 min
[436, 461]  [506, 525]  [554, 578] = 3.61 min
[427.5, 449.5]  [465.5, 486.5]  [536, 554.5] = 1.17 min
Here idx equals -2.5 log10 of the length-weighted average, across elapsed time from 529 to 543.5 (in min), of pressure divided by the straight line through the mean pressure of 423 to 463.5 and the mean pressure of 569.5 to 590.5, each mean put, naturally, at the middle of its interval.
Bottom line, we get 0.21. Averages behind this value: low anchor 1.28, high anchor 2.22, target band 1.58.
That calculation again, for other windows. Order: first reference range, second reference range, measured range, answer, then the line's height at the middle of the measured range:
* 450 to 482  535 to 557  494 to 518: 0.08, 1.56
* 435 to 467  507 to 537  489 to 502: 0.00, 1.42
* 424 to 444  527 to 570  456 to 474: 0.03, 1.43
